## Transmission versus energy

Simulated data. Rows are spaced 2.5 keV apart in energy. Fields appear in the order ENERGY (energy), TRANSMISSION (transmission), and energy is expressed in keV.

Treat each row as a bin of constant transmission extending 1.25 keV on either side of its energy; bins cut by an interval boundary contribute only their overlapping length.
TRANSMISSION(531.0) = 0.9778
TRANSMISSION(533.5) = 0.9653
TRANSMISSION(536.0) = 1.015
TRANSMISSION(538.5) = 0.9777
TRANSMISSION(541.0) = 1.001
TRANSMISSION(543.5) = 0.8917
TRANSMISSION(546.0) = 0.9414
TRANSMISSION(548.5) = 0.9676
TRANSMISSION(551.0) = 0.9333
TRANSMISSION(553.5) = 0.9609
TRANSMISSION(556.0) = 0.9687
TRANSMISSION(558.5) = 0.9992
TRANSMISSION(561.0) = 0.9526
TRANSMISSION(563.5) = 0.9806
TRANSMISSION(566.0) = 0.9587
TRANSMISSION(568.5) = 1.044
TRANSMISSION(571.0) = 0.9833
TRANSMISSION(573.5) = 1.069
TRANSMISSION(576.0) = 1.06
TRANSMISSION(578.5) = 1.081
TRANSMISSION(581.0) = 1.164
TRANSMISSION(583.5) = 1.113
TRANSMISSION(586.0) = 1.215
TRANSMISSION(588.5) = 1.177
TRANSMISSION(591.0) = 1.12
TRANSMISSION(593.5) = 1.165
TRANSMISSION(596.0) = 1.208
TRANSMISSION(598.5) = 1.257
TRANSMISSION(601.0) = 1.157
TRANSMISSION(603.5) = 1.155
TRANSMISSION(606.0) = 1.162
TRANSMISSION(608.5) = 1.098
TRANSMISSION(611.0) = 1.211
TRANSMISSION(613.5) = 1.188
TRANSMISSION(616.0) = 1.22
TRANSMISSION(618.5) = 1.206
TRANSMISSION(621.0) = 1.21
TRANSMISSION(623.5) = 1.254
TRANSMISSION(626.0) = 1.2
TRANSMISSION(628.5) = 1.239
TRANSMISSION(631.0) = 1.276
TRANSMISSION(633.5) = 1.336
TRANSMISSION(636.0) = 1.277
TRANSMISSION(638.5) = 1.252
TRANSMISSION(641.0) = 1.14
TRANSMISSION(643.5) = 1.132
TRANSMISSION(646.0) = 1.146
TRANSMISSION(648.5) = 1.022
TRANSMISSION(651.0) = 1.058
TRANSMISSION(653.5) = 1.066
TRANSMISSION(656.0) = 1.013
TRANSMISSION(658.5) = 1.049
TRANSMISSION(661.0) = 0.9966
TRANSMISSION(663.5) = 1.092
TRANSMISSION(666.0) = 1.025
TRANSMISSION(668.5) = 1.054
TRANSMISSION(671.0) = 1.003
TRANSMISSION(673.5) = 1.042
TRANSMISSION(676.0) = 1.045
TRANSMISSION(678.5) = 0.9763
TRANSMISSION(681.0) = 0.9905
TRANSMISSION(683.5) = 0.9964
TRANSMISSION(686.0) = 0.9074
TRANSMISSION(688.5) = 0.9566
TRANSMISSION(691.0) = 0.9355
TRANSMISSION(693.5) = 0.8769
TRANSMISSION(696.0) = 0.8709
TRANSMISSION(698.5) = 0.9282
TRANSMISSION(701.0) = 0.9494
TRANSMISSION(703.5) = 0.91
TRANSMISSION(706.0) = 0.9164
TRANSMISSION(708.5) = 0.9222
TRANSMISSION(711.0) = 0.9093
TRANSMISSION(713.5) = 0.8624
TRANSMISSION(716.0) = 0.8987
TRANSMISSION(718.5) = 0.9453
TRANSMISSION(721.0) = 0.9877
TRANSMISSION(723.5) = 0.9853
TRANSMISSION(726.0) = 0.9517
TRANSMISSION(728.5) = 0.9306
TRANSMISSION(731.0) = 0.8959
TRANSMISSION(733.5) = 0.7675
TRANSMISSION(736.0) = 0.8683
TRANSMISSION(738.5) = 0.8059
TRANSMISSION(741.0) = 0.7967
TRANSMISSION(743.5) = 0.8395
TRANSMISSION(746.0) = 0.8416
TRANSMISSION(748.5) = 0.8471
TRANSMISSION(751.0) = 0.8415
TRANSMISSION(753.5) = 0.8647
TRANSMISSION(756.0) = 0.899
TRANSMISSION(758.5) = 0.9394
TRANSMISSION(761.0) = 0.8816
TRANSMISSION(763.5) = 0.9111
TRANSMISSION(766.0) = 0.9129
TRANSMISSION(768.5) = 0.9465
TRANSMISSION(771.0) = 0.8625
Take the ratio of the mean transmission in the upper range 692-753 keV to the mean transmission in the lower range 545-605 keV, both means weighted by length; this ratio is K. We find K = 0.83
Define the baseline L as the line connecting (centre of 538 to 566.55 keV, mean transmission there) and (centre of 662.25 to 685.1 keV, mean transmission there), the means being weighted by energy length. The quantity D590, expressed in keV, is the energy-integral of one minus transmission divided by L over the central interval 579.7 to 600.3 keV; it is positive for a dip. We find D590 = -4.1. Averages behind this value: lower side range 0.961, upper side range 1.02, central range 1.18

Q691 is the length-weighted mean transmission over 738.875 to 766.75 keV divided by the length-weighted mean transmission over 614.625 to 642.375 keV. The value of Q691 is 0.70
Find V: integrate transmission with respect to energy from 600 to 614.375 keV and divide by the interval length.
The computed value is 1.16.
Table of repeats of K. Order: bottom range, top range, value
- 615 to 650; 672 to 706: 0.79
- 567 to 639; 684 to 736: 0.78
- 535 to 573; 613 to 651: 1.23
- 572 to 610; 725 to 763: 0.75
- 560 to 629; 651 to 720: 0.85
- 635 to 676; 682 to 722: 0.85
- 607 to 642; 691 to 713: 0.74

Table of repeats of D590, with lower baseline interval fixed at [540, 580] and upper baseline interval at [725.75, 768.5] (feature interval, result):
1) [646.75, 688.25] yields -4.5 keV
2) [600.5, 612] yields -2.4 keV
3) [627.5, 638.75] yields -4.0 keV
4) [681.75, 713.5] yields -0.7 keV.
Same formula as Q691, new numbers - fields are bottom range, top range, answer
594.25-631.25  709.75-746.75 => 0.74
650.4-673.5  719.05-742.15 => 0.86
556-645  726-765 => 0.75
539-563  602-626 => 1.24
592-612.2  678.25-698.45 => 0.80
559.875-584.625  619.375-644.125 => 1.19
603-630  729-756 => 0.70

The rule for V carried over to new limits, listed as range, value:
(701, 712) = 0.919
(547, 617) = 1.09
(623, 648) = 1.22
